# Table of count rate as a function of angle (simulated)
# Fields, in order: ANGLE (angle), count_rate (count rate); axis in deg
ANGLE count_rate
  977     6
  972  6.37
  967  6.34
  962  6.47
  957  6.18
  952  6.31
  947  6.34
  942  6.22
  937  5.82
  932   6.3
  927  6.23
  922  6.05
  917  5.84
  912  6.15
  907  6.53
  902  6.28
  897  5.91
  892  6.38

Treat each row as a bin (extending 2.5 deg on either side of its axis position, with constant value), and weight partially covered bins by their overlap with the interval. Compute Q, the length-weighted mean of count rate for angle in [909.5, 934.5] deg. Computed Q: 6.11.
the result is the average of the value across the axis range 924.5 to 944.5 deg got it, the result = 6.14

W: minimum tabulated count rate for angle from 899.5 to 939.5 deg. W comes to 5.82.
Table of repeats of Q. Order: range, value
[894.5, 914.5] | 6.22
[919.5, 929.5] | 6.14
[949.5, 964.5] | 6.32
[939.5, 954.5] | 6.29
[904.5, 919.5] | 6.17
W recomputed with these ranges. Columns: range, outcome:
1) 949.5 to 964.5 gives 6.18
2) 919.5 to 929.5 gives 6.05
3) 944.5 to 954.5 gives 6.31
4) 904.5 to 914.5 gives 6.15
